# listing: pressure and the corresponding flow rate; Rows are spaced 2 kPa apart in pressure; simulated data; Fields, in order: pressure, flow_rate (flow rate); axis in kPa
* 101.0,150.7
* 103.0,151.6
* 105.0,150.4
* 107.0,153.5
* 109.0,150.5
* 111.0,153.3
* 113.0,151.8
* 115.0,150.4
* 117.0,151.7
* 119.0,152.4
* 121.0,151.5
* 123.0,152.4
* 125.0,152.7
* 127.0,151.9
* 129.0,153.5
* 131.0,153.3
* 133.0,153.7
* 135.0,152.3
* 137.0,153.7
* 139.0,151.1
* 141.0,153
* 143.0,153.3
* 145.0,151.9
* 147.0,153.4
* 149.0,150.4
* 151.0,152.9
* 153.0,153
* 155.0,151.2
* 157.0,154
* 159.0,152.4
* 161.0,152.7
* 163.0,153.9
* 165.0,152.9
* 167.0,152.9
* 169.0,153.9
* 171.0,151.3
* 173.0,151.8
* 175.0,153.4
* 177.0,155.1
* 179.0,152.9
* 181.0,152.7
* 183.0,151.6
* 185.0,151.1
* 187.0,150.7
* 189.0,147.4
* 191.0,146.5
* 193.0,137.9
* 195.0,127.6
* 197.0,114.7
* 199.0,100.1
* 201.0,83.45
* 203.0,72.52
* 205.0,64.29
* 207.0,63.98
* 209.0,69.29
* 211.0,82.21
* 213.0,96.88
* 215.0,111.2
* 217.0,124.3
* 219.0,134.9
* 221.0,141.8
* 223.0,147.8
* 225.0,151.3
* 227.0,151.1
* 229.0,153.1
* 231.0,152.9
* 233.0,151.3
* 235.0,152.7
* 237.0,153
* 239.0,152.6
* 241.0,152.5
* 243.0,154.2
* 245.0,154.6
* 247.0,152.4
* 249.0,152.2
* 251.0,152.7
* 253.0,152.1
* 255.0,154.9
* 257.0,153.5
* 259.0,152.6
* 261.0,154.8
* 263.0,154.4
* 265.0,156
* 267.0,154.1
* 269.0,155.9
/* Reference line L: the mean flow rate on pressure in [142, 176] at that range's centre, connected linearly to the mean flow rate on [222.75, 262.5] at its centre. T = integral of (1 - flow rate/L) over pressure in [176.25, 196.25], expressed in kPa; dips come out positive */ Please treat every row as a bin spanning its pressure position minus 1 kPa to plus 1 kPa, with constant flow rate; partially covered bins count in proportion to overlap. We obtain 0.8 kPa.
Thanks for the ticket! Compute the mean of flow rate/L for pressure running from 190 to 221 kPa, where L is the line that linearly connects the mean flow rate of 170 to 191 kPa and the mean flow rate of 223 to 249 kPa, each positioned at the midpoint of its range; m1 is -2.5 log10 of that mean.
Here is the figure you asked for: 0.42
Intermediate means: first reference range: 152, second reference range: 152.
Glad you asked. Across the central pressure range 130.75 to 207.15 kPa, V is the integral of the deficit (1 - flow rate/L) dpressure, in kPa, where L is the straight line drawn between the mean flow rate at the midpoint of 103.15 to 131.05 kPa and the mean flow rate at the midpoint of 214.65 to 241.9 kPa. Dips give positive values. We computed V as 4.0 kPa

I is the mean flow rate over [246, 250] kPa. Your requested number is 152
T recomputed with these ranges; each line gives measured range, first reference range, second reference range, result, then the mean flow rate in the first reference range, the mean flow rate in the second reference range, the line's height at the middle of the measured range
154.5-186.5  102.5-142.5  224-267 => -0.03 kPa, 152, 153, 153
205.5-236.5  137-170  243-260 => 5.66 kPa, 153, 153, 153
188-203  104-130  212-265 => 2.98 kPa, 152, 147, 149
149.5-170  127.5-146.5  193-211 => -3.53 kPa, 153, 89.6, 131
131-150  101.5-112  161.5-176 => -0.02 kPa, 152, 153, 152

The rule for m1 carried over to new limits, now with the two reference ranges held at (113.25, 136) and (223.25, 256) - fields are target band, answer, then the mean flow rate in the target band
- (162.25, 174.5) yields -0.002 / 153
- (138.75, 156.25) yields 0.000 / 152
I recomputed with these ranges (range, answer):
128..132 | 153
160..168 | 153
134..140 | 152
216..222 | 134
